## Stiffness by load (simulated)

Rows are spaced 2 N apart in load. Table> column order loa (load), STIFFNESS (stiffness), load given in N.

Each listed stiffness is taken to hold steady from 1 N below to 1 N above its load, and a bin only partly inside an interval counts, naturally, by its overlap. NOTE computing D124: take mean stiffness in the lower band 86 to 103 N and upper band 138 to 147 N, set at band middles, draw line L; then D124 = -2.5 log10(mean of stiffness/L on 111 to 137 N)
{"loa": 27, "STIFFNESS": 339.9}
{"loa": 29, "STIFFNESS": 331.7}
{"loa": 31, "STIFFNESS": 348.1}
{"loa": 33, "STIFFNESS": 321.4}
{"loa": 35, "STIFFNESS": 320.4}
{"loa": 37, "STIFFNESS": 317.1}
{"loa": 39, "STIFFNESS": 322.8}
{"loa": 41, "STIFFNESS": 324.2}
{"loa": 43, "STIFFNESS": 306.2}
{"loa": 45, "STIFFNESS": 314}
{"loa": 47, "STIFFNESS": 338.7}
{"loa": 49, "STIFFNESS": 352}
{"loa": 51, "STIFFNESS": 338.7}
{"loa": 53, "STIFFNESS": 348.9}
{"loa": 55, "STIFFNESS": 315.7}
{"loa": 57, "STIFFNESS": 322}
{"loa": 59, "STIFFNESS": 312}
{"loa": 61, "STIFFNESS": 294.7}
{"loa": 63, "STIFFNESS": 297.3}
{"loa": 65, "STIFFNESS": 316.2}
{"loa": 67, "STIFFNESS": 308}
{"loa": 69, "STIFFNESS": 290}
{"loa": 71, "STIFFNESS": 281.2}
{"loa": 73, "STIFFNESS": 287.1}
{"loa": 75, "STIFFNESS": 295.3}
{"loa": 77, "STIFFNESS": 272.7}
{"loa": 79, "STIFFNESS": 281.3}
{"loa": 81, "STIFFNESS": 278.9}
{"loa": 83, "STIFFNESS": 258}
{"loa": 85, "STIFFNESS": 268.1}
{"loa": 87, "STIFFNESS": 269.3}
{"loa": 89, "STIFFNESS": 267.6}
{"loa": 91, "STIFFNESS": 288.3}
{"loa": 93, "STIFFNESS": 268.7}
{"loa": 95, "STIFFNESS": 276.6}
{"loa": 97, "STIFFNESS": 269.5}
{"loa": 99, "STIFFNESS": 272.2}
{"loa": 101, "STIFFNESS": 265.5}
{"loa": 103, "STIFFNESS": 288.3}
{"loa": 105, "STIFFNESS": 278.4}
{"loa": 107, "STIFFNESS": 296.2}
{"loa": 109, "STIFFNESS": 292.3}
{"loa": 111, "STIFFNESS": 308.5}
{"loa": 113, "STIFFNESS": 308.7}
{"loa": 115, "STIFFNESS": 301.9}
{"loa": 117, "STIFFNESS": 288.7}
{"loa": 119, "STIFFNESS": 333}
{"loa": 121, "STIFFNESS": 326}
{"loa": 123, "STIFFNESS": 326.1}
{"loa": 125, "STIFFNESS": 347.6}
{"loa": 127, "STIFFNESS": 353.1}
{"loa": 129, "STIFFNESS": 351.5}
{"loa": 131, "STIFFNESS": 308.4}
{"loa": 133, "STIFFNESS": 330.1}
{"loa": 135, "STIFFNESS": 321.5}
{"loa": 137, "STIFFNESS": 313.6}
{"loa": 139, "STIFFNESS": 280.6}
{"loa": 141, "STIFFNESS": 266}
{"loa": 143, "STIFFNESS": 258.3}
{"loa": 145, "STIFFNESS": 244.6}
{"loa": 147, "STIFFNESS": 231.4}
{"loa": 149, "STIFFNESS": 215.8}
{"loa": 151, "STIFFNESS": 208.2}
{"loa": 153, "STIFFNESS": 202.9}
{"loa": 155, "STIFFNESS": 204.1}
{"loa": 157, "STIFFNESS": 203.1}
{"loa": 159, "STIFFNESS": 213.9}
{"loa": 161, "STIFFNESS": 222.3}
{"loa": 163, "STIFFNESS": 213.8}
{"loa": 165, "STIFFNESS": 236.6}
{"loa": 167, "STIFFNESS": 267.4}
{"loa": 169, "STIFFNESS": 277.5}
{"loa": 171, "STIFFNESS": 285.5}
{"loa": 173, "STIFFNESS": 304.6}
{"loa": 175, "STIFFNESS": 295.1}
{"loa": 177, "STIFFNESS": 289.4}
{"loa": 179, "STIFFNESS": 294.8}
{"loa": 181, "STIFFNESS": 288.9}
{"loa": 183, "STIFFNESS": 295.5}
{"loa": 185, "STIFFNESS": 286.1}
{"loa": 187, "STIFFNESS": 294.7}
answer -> -0.220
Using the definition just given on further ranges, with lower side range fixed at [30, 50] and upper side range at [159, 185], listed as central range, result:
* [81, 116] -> 0.08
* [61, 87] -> 0.10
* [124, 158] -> 0.05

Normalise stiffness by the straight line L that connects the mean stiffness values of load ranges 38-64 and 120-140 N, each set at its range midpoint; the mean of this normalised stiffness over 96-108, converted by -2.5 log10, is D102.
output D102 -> 0.17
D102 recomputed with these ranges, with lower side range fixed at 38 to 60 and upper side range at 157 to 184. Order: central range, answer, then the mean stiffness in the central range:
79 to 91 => 0.141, 271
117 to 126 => -0.133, 328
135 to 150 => 0.069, 263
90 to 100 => 0.108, 275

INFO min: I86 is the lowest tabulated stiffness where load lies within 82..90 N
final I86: 258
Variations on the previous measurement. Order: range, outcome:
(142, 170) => 202.9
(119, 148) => 231.4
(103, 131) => 278.4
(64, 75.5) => 281.2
